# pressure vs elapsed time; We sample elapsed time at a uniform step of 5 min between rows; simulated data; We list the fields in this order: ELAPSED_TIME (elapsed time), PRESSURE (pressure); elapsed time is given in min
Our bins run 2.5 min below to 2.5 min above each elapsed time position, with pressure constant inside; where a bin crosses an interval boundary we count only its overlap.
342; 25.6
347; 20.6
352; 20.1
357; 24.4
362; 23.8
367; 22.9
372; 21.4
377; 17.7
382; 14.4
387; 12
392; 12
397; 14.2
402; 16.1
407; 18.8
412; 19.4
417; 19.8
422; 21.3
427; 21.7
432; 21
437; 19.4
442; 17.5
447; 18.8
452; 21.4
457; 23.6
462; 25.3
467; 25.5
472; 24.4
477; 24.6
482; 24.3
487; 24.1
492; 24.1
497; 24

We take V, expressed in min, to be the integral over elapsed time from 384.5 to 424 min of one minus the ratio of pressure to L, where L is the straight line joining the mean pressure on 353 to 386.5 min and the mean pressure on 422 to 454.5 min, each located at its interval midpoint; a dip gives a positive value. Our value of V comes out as 6.85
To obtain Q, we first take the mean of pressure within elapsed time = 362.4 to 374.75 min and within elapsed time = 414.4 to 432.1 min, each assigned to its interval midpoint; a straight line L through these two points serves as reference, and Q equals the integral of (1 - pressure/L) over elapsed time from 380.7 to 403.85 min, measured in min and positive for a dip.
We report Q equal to 8.6 min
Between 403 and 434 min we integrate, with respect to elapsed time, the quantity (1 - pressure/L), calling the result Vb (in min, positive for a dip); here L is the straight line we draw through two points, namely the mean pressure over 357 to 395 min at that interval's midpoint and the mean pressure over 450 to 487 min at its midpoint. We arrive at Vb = 1.21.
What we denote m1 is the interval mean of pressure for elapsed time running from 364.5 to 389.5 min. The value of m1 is 17.7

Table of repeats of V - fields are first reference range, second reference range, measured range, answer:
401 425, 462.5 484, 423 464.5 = 1.88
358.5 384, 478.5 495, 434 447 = 2.31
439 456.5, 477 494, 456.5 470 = -2.13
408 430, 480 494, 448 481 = -1.37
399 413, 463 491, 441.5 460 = 1.14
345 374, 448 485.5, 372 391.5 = 6.30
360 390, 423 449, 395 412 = 1.99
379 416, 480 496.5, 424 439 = -1.65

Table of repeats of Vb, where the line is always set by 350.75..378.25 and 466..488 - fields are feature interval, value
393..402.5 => 3.5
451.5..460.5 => 0.4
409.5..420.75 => 1.6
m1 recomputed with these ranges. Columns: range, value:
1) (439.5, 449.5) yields 18.1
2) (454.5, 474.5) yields 24.7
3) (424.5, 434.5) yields 21.4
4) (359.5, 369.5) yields 23.4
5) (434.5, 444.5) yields 18.4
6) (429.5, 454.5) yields 19.6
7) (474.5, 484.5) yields 24.4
